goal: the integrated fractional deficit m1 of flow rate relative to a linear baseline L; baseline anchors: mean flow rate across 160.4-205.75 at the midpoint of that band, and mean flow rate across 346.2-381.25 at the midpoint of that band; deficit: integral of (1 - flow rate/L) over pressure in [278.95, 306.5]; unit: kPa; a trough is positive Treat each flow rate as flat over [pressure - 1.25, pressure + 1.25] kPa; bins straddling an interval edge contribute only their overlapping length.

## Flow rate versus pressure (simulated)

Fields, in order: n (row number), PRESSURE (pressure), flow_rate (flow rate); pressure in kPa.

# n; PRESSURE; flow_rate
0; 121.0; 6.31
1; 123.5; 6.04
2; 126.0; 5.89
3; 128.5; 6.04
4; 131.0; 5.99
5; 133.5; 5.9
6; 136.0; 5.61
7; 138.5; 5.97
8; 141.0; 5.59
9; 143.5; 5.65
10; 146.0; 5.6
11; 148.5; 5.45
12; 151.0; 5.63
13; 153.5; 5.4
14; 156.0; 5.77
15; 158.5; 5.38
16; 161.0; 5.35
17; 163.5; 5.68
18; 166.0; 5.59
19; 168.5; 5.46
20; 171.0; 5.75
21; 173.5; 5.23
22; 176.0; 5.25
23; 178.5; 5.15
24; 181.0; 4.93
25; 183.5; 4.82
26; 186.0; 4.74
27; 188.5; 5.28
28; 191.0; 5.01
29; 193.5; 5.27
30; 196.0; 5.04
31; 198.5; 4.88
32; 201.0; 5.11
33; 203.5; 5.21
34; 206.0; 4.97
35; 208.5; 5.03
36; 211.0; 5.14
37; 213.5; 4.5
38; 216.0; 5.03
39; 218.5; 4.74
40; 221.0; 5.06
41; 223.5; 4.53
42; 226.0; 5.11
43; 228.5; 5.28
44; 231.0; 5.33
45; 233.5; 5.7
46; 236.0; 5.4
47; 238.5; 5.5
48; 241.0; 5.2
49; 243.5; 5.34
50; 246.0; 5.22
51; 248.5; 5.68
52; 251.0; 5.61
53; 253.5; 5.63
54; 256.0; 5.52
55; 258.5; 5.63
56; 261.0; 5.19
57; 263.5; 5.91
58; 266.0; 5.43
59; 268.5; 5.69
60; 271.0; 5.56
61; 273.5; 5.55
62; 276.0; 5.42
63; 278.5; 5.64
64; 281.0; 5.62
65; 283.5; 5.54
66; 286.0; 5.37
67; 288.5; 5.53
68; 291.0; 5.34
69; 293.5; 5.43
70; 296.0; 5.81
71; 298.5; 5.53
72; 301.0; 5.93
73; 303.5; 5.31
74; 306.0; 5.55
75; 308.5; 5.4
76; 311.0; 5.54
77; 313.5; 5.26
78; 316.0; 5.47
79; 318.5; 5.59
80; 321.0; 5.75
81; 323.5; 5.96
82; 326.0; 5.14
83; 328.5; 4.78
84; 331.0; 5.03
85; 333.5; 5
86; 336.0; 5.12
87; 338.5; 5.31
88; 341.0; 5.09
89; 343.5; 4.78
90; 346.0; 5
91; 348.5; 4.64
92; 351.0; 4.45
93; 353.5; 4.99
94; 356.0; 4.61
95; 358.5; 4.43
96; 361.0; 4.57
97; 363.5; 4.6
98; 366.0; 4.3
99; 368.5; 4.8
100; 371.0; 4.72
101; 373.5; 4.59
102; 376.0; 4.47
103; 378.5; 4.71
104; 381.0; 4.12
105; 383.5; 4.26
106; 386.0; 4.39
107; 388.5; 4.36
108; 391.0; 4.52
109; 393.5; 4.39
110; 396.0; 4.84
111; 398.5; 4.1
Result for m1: -4.0 kPa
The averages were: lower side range 5.2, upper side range 4.6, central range 5.54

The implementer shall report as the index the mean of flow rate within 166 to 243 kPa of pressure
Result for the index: 5.13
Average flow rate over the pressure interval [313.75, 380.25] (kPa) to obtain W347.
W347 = 4.92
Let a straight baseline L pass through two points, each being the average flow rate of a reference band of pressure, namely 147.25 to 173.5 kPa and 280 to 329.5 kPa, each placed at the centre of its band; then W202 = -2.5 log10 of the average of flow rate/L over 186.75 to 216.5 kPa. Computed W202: 0.10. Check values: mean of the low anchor 5.53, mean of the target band 5.03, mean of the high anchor 5.5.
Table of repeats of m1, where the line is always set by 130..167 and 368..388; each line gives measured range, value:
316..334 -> -2.2 kPa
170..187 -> 1.1 kPa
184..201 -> 1.2 kPa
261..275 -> -1.5 kPa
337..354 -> -0.9 kPa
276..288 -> -1.4 kPa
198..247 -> 1.4 kPa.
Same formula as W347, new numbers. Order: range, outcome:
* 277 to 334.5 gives 5.46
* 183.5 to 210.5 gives 5.05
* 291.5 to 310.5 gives 5.56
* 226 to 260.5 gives 5.45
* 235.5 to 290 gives 5.51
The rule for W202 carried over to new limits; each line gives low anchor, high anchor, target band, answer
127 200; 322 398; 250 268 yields -0.10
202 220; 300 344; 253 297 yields -0.07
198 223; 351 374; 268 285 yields -0.16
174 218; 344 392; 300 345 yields -0.14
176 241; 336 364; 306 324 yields -0.14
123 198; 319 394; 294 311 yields -0.13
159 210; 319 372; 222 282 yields -0.08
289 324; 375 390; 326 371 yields 0.02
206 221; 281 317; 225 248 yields -0.06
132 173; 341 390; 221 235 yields 0.01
